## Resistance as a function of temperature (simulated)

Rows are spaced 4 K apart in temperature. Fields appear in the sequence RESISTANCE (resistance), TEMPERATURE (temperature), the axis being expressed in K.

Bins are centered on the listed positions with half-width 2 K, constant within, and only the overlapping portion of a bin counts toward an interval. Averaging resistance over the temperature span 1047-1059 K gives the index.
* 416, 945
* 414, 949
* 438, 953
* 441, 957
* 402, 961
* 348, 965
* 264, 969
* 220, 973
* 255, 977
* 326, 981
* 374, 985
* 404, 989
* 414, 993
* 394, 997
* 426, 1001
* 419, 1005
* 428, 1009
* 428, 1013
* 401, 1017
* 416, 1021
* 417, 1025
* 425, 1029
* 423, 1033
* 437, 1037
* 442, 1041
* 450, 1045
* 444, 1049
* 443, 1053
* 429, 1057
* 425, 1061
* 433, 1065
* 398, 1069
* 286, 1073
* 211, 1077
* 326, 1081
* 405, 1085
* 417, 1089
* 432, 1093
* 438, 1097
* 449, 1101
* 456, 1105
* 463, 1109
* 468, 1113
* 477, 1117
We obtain 439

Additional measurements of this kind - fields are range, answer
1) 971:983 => 267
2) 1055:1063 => 427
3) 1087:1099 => 429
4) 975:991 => 340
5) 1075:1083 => 268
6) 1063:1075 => 372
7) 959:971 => 338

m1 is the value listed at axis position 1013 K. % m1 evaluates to 428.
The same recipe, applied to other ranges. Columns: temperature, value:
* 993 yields 414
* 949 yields 414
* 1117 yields 477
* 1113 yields 468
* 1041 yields 442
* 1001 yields 426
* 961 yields 402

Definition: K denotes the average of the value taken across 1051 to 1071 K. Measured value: 426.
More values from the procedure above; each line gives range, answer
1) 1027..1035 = 424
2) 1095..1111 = 452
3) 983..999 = 396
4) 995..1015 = 419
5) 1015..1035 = 416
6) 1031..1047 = 438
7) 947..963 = 424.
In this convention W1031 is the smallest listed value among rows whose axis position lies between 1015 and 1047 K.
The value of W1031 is 401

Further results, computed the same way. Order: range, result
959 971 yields 264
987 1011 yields 394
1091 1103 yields 432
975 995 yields 255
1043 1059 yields 429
